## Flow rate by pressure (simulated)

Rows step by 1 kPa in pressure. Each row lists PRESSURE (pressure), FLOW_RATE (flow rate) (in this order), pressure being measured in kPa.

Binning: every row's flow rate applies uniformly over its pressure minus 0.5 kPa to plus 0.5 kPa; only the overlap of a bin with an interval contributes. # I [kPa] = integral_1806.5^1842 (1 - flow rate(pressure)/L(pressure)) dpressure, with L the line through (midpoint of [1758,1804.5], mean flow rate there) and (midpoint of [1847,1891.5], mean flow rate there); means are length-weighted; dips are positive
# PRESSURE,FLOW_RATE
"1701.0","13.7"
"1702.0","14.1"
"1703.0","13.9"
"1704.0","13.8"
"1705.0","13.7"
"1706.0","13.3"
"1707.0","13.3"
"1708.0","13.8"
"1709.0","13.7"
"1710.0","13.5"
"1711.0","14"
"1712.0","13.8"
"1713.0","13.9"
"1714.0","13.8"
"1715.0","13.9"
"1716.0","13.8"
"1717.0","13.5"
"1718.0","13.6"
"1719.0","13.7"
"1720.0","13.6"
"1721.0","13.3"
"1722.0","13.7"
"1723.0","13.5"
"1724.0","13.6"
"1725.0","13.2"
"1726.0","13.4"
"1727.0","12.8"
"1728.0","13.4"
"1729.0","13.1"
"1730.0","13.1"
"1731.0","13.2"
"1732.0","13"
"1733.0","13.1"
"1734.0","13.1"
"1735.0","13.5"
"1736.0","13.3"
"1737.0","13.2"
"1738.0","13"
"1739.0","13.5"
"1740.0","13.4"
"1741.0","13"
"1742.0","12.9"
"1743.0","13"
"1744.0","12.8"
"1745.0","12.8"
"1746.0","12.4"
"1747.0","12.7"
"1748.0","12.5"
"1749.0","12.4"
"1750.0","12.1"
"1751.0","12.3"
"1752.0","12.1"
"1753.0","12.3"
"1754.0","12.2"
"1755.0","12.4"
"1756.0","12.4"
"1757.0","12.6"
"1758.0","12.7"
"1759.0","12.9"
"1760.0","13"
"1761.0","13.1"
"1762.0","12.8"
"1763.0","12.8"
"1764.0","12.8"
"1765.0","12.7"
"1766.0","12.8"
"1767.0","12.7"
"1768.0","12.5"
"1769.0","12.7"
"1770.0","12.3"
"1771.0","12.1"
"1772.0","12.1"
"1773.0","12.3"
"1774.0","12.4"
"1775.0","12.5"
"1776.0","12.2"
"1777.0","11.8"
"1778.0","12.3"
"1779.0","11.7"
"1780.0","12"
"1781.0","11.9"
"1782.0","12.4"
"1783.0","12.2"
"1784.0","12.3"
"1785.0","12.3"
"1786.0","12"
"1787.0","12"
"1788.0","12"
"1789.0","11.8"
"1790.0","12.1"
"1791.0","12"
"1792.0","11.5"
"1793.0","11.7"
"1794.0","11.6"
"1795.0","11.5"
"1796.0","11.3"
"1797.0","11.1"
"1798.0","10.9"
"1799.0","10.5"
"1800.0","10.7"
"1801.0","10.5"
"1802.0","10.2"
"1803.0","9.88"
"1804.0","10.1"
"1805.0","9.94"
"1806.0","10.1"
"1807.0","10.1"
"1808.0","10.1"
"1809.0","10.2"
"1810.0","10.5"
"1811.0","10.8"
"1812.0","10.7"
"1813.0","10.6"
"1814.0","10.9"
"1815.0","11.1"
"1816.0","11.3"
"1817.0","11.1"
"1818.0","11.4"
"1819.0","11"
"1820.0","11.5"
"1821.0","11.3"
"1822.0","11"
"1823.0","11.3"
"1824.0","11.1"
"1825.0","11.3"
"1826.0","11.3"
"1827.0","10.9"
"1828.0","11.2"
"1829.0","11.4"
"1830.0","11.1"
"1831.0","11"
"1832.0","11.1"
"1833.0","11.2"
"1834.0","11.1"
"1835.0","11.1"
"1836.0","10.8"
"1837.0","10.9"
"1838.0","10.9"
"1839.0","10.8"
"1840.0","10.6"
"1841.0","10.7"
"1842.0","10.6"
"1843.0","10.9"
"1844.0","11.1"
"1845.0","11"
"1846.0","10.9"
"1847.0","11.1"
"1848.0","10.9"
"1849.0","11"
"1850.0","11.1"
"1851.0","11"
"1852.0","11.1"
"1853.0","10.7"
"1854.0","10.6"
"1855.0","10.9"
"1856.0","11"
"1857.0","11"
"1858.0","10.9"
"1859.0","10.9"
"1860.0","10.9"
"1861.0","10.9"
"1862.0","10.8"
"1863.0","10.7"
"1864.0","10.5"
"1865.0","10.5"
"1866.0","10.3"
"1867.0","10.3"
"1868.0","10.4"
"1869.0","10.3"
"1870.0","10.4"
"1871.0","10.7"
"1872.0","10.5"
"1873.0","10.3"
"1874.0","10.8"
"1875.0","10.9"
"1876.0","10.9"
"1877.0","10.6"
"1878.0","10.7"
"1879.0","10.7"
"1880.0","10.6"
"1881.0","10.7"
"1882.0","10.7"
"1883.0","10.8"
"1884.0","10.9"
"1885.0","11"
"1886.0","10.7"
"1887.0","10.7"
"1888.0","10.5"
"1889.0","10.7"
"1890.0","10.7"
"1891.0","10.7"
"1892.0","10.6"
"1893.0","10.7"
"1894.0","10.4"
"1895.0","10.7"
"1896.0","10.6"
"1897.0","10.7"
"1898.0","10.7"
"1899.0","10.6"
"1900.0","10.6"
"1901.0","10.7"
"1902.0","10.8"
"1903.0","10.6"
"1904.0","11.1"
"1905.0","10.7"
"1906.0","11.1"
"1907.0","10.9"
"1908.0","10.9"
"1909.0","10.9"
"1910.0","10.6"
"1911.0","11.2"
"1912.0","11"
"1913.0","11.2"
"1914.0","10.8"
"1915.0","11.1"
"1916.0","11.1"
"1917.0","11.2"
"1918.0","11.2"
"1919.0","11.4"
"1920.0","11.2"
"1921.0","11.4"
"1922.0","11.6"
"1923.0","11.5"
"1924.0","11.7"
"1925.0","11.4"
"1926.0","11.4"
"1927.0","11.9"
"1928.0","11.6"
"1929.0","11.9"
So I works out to 1.2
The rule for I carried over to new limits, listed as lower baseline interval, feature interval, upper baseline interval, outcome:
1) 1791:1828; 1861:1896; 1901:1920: 1.02 kPa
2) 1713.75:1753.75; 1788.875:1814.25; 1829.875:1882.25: 2.19 kPa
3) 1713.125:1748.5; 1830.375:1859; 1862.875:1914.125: 1.19 kPa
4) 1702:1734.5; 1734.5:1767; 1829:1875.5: 0.24 kPa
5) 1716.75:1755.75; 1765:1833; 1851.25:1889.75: 2.97 kPa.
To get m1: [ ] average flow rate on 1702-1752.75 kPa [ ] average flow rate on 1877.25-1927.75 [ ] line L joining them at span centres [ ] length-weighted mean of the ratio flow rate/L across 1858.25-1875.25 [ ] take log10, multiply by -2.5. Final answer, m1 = 0.080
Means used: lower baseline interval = 13.3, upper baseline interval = 10.9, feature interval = 10.6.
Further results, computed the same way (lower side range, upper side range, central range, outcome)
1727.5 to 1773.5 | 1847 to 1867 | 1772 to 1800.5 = 0.03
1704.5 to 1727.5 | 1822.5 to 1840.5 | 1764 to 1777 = 0.00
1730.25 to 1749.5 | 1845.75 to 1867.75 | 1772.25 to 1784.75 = 0.01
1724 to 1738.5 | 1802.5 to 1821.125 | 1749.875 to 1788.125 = -0.03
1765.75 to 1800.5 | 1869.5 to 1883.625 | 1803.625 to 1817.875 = 0.10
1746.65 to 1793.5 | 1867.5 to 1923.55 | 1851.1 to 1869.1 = 0.05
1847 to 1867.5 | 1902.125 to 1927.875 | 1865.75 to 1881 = 0.03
